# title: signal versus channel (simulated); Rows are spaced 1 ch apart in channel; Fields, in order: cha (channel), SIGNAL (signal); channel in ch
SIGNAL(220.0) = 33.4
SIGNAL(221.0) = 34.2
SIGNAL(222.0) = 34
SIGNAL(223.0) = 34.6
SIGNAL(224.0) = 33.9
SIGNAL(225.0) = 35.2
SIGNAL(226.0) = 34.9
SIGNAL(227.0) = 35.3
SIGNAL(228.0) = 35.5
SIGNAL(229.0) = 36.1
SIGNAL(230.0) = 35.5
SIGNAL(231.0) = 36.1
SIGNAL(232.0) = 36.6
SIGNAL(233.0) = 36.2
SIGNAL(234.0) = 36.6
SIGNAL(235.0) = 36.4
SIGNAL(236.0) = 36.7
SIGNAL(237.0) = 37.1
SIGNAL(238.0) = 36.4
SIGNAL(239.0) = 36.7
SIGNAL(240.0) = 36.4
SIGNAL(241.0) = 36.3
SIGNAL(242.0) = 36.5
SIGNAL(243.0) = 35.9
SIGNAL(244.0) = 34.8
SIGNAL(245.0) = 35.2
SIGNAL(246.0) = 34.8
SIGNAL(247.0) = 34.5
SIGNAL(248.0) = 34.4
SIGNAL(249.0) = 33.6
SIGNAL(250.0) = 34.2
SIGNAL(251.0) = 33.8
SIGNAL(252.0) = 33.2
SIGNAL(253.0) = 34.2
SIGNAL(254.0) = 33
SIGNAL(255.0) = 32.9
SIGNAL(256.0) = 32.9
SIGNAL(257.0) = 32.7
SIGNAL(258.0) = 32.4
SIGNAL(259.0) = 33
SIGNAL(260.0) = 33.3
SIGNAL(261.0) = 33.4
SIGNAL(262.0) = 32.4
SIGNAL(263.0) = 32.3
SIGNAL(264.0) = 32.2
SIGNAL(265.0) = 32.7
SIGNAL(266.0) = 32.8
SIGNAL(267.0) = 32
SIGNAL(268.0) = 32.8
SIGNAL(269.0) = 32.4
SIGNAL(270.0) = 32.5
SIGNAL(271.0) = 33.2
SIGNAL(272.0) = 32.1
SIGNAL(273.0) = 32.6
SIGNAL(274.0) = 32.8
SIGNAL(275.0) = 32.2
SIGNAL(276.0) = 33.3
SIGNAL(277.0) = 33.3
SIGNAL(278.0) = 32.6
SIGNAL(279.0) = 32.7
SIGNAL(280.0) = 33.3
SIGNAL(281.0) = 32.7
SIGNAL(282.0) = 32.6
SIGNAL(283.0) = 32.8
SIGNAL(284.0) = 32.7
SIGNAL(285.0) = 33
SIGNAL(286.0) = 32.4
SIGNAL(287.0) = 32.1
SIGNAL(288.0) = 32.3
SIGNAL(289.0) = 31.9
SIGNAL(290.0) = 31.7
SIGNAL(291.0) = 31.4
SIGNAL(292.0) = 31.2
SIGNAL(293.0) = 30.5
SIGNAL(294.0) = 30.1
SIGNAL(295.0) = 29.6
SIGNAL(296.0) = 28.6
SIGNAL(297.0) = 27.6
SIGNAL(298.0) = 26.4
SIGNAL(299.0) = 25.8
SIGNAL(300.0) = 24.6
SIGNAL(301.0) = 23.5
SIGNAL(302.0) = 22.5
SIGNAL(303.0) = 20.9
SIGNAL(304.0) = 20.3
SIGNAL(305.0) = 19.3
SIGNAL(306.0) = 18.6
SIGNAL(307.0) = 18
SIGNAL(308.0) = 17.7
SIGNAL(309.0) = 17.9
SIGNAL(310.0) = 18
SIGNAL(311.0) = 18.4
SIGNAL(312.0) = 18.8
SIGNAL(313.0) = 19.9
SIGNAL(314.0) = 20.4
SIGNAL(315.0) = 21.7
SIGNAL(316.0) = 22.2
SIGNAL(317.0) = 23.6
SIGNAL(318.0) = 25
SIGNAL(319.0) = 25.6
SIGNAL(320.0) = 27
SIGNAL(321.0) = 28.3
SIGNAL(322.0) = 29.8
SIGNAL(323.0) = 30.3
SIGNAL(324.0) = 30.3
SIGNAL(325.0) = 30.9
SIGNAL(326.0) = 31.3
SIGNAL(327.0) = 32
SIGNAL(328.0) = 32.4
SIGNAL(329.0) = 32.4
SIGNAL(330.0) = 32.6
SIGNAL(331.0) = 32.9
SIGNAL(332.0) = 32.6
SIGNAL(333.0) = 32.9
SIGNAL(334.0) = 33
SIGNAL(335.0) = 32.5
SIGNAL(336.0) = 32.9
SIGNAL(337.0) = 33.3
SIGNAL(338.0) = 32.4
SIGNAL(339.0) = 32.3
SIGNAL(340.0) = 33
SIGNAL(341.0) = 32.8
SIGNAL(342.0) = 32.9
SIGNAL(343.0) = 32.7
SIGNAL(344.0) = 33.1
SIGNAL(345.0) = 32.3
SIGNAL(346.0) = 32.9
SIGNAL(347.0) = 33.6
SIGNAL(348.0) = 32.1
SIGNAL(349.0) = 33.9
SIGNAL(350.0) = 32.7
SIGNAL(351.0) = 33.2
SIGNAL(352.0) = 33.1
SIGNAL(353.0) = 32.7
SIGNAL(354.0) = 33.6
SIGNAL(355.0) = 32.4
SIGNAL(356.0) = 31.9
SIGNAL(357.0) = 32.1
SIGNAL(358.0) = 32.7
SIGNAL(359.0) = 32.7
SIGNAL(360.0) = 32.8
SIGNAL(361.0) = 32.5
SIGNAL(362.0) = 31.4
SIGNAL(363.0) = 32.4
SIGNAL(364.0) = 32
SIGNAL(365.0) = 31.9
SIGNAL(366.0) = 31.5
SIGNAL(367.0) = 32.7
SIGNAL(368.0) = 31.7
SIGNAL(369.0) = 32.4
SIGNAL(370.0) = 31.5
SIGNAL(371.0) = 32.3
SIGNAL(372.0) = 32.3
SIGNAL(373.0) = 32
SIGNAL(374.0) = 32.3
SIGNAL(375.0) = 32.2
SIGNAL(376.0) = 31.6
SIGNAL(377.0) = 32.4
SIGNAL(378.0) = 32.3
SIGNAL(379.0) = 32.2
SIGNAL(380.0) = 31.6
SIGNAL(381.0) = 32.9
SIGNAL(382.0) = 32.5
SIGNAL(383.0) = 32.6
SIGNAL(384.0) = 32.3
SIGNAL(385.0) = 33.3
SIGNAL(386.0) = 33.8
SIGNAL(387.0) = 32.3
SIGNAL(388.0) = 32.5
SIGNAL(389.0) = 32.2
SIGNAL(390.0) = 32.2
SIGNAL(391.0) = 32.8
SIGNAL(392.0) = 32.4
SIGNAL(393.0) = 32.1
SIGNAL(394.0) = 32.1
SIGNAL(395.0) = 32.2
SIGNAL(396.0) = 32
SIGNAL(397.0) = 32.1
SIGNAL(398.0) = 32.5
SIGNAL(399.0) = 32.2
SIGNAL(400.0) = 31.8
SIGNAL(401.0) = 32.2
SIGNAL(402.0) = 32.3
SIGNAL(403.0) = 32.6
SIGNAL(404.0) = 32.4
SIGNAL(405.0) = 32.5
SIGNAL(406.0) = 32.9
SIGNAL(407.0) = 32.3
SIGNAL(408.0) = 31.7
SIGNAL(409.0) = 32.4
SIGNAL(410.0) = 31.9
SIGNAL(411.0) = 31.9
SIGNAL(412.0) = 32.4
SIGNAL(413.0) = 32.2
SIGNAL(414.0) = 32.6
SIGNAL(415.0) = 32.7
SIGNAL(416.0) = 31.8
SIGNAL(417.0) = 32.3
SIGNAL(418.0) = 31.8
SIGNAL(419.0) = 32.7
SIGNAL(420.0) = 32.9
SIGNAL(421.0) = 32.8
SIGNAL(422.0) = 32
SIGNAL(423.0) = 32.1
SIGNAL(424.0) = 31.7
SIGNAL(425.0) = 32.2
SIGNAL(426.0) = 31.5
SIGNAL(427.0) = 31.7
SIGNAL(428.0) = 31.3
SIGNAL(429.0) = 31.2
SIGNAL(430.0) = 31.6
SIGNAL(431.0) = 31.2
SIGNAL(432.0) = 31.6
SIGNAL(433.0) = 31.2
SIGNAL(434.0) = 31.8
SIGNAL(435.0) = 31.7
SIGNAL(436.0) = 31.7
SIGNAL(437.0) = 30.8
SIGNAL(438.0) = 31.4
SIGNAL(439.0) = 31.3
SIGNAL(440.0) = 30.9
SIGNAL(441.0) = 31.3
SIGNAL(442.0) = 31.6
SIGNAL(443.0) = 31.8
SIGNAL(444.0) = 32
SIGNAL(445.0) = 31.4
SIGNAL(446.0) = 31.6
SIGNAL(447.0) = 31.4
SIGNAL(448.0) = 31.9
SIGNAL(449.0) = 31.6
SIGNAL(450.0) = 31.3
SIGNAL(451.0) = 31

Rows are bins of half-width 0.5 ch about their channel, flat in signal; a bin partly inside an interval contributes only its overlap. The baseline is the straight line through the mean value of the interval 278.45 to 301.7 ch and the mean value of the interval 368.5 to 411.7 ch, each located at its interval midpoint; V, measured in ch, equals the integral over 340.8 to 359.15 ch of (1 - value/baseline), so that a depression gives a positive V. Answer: -0.8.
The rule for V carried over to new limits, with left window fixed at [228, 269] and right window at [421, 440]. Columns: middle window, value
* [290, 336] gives 9.75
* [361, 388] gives 0.17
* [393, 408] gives -0.10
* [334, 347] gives 0.08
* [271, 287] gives 0.59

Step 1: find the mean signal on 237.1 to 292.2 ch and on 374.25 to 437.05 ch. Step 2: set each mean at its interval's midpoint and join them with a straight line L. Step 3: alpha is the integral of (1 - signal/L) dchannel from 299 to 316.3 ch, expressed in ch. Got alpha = 6.65 ch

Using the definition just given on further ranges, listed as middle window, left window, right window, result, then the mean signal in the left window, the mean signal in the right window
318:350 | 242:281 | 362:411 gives 0.9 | 33.3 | 32.3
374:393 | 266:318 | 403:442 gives -1.1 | 27.7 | 31.9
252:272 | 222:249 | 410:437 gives 1.3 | 35.6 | 31.9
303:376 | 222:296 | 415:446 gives 7.1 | 33.6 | 31.7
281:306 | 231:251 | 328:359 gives 4.3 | 35.7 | 32.8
